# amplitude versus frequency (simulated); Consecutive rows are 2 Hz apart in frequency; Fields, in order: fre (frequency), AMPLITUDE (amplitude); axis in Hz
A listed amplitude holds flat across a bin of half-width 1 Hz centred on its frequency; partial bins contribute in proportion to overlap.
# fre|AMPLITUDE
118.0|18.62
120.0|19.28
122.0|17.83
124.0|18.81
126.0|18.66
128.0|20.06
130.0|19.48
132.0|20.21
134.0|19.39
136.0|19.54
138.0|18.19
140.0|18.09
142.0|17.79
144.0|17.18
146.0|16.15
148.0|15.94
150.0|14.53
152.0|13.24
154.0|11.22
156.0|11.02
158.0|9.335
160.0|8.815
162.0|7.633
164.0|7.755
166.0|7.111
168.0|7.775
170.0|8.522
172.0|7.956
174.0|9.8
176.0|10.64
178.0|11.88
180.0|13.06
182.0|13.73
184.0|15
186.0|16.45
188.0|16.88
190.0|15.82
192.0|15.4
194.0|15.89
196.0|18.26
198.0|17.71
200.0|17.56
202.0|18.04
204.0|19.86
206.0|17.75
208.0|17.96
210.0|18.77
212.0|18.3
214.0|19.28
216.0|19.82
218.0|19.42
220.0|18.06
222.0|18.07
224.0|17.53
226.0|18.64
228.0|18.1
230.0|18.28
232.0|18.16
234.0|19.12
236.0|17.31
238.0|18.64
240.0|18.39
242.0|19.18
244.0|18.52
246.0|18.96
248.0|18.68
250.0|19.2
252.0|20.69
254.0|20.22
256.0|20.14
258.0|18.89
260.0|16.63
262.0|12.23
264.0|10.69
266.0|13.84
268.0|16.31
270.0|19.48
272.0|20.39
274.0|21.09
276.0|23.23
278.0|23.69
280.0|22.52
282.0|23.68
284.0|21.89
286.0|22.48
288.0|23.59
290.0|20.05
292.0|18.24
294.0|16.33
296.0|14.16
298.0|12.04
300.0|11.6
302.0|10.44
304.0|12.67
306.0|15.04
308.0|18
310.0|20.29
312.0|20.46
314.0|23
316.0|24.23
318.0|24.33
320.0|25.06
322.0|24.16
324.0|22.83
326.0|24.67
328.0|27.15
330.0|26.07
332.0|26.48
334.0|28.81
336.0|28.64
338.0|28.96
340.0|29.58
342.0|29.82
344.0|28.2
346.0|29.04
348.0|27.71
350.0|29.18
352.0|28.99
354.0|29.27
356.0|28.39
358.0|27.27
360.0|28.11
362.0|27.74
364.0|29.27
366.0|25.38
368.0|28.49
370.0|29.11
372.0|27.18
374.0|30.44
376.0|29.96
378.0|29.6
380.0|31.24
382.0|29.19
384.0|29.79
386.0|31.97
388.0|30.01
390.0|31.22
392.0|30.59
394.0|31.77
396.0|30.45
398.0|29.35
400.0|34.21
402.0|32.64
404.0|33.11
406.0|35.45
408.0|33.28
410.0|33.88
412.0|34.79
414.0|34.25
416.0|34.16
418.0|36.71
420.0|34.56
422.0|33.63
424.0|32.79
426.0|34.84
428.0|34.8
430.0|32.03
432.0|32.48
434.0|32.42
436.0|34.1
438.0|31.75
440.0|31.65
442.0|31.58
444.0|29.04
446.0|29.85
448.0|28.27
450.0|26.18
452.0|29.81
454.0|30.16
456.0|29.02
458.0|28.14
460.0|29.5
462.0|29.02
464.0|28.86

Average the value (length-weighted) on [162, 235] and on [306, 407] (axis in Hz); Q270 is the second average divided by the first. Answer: 1.81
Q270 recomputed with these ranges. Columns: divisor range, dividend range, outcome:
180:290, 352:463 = 1.68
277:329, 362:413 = 1.53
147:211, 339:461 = 2.28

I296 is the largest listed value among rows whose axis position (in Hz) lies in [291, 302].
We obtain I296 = 18.24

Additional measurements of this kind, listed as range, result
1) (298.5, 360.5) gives 29.82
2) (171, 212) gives 19.86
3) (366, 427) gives 36.71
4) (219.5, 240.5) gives 19.12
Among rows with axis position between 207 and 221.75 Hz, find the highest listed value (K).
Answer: 19.82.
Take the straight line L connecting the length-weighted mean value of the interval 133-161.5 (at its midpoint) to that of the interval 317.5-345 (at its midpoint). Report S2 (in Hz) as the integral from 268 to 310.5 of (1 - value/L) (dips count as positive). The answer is 9.6 Hz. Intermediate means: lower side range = 14.9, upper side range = 26.8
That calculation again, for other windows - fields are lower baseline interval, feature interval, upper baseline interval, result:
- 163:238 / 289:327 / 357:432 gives 8.9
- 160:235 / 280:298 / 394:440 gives 2.4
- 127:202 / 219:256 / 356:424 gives 1.9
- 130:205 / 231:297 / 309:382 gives 6.9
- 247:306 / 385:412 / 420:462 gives -4.4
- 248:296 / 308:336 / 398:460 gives -1.1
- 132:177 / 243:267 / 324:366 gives 3.9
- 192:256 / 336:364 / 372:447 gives -0.9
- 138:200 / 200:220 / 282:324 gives -4.9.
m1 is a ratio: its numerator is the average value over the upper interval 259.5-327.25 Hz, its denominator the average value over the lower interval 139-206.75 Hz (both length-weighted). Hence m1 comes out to 1.41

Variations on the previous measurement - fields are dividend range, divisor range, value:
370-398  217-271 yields 1.69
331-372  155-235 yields 1.90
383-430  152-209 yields 2.50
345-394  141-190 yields 2.40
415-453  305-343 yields 1.31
